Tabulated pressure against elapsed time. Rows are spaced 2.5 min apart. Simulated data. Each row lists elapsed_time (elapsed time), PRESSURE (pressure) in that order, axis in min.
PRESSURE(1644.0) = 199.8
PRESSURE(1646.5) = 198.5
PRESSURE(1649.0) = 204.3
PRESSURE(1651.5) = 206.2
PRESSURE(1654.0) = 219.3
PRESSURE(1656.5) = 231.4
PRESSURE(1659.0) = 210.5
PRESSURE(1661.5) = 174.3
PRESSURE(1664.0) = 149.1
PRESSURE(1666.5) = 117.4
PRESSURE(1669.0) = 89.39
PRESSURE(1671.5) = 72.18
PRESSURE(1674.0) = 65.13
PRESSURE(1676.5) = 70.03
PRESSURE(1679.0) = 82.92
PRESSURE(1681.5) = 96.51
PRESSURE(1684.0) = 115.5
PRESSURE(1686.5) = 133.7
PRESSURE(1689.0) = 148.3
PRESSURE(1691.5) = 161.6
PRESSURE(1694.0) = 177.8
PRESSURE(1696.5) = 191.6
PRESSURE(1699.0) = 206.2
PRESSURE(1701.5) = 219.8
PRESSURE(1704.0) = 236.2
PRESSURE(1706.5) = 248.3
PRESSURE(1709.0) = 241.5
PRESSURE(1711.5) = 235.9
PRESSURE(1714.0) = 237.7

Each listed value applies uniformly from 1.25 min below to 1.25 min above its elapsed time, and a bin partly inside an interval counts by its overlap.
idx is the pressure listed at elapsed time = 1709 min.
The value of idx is 241.5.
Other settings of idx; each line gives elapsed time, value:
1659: 210.5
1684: 115.5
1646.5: 198.5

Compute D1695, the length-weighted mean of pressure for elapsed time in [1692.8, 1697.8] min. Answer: 185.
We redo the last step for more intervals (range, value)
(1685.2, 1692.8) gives 148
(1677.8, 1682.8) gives 90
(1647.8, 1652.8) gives 205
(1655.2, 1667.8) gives 176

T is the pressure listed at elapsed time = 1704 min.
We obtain 236.2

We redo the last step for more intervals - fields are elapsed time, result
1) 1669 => 89.39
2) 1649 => 204.3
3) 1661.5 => 174.3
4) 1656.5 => 231.4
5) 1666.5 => 117.4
